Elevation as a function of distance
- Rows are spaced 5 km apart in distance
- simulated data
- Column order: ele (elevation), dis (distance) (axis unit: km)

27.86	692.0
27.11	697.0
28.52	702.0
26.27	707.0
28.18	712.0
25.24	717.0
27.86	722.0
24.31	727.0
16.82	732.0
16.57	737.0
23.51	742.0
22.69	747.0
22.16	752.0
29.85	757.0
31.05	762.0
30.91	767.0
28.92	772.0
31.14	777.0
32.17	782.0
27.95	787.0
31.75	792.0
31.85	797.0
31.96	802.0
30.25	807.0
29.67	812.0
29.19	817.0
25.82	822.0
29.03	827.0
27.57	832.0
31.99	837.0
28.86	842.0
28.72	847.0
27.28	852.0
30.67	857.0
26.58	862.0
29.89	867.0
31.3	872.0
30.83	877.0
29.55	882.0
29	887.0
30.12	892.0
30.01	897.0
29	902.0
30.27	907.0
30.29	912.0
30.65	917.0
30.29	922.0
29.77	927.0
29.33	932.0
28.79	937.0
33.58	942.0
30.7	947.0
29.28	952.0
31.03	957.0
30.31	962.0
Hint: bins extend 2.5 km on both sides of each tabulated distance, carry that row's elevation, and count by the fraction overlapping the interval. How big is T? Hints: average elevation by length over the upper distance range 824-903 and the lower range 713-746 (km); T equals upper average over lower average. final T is 1.30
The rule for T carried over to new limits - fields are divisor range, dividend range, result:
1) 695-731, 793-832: 1.12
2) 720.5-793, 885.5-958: 1.14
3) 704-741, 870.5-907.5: 1.27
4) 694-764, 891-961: 1.21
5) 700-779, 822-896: 1.13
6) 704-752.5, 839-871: 1.23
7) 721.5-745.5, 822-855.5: 1.35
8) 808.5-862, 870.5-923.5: 1.04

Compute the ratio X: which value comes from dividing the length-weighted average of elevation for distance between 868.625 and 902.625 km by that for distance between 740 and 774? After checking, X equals 1.11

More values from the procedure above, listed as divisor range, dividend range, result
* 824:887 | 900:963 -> 1.03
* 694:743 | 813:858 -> 1.17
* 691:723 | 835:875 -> 1.08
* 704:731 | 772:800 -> 1.19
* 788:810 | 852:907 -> 0.95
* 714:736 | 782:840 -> 1.29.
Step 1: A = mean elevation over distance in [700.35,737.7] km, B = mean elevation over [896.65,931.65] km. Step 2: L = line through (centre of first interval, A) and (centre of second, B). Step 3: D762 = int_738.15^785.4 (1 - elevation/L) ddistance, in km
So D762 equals -3.6 km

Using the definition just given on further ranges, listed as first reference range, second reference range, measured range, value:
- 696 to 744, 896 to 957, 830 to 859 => -1.35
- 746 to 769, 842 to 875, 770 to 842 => -4.16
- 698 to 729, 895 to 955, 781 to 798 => -1.66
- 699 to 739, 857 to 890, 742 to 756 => 1.08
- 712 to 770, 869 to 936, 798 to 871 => -3.71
